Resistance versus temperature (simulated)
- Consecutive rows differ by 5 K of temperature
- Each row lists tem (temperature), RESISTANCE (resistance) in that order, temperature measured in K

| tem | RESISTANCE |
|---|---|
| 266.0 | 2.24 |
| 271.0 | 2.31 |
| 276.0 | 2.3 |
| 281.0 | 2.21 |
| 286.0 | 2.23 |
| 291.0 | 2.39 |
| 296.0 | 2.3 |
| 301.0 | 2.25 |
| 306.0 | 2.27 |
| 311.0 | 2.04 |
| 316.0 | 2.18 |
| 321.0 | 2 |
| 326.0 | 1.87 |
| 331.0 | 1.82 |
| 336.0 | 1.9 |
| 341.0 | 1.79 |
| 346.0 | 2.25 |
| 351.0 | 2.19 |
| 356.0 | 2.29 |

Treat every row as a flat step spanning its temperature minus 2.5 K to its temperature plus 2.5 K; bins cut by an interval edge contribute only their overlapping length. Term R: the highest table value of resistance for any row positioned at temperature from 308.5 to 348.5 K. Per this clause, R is 2.25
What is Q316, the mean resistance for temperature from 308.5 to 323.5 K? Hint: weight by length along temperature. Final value 2.07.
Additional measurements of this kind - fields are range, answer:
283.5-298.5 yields 2.31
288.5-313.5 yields 2.25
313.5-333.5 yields 1.97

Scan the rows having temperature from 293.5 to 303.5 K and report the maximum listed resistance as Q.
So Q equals 2.3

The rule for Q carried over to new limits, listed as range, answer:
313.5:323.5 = 2.18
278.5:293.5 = 2.39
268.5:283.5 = 2.31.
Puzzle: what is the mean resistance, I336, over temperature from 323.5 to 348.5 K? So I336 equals 1.93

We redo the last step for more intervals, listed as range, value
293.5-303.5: 2.27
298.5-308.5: 2.26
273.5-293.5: 2.28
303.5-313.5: 2.15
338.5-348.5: 2.02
